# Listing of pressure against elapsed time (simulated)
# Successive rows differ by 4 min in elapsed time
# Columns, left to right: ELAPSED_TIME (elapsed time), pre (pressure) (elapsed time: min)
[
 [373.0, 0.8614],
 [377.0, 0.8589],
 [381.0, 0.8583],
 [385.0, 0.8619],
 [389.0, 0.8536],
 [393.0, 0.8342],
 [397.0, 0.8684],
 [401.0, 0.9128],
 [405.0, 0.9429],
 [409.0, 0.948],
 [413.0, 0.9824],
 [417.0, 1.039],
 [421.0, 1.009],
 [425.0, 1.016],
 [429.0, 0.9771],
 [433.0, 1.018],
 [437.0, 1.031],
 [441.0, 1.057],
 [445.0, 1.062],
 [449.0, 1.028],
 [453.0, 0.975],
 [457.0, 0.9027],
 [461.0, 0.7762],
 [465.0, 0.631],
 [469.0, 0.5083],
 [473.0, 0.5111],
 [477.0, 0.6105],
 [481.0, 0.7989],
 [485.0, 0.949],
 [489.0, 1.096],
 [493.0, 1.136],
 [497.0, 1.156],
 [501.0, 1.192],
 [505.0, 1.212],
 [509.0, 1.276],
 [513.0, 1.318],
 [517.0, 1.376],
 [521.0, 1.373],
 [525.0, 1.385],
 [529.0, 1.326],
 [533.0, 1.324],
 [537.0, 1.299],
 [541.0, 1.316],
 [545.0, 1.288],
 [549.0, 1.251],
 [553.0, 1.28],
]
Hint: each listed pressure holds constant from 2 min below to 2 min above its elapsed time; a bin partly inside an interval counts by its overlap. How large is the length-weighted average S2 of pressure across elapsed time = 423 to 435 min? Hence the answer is 1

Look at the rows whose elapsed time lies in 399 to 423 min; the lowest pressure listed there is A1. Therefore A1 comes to 0.9128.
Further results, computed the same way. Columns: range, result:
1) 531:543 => 1.299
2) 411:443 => 0.9771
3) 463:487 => 0.5083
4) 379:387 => 0.8583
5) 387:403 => 0.8342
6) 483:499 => 0.949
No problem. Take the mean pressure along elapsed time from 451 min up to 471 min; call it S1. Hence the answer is 0.759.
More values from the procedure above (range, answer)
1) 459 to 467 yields 0.704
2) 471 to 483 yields 0.64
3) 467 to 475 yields 0.51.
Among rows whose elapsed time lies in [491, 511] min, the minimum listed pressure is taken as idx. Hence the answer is 1.136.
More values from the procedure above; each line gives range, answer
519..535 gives 1.324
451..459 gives 0.9027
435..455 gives 0.975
